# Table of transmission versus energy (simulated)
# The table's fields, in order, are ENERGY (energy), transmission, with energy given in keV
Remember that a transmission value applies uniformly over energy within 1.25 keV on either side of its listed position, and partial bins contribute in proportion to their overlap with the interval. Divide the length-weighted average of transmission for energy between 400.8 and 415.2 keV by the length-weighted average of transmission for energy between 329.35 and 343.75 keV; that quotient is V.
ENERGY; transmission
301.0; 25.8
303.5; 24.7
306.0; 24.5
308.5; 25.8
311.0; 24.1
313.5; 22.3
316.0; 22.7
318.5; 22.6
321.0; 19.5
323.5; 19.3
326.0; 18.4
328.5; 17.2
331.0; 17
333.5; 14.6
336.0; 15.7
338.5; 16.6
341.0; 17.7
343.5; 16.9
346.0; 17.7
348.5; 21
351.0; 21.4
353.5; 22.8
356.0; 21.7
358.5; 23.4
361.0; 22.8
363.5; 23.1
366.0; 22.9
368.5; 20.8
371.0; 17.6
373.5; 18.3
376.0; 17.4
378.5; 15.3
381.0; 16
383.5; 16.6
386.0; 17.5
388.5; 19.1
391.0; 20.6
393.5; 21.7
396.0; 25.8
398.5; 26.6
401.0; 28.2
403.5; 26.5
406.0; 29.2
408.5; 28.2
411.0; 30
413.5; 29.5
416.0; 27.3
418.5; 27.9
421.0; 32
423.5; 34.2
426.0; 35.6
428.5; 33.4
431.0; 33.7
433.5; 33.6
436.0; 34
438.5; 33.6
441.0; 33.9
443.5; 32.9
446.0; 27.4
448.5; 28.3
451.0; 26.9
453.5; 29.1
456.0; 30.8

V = 1.7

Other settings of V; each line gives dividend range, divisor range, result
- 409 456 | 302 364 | 1.52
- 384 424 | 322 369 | 1.34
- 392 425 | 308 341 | 1.45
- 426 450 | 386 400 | 1.45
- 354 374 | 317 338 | 1.19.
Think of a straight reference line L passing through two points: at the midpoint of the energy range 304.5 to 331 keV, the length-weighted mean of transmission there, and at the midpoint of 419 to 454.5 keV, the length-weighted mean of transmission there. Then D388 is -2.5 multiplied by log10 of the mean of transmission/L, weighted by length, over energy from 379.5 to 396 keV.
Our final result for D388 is 0.40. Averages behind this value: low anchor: 21.4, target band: 19.1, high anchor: 32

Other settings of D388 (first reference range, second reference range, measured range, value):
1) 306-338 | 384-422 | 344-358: 0.06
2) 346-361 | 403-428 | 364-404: 0.25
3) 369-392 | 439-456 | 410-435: -0.24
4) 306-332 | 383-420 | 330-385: 0.21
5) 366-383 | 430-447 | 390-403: -0.08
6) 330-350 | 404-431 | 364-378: 0.16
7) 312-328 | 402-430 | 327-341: 0.32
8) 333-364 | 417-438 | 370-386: 0.41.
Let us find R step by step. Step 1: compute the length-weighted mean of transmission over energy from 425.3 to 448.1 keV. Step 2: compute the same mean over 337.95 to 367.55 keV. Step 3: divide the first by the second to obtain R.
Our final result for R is 1.6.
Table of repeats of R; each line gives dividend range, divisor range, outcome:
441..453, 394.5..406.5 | 1.09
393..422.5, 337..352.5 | 1.50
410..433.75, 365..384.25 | 1.75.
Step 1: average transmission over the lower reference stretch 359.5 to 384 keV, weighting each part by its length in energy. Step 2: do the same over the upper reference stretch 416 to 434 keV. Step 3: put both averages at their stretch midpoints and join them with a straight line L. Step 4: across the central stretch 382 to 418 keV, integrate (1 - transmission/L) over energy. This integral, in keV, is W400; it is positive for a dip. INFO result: 2.3 keV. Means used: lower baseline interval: 19.2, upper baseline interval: 32.5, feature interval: 24.8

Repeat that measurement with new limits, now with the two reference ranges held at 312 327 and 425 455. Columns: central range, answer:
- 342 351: 1.7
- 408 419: 0.3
